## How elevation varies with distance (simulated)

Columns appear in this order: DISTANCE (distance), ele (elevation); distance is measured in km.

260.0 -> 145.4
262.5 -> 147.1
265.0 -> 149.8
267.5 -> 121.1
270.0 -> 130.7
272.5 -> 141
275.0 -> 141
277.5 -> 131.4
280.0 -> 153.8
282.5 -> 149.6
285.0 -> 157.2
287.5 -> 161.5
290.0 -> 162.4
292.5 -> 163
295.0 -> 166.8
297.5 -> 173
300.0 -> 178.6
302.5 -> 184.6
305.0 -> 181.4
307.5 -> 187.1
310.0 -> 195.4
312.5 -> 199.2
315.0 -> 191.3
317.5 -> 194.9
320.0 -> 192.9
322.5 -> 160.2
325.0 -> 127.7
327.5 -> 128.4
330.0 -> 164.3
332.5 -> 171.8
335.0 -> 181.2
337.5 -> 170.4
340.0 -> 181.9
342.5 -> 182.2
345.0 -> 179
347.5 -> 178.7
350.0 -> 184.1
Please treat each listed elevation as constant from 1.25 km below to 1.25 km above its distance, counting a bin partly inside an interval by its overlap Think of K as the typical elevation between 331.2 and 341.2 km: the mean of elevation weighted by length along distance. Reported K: 176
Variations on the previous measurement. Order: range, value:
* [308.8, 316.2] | 195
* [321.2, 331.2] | 145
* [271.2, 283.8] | 143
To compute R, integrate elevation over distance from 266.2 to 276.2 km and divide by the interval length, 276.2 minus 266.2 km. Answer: 133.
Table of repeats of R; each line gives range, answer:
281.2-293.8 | 159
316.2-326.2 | 169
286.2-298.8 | 165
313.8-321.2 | 193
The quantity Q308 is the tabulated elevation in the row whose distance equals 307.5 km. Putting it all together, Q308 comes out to 187.1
